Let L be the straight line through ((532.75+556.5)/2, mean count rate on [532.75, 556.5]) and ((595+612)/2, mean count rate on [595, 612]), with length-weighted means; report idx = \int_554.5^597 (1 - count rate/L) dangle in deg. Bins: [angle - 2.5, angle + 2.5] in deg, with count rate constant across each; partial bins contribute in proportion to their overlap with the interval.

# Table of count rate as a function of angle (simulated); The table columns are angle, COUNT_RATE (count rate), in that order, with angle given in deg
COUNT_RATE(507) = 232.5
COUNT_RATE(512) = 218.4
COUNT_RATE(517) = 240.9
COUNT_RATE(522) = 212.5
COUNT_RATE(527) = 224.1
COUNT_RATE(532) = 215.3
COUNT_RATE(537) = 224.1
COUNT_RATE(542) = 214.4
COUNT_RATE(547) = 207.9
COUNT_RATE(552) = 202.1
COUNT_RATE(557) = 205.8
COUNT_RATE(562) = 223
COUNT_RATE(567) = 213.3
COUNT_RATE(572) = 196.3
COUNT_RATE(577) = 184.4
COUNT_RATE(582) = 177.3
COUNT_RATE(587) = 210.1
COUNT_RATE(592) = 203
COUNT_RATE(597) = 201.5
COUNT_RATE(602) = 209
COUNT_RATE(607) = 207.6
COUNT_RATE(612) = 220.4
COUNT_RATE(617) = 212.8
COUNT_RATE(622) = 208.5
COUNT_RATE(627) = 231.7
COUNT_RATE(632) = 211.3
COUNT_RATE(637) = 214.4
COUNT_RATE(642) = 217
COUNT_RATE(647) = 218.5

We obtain 1.7 deg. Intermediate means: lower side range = 212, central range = 202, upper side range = 208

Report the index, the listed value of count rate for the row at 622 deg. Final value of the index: 208.5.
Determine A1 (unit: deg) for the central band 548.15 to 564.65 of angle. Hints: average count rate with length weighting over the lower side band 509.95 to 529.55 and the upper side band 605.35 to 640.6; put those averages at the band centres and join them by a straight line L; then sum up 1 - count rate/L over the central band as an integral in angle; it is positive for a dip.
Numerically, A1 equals 0.8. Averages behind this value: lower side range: 224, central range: 210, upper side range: 215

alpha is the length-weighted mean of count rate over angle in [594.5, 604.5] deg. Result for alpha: 205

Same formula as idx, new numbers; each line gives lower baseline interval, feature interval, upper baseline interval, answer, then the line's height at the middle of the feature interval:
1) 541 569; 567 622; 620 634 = 3.0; 215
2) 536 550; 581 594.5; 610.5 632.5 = 1.1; 216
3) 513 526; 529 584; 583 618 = 2.8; 217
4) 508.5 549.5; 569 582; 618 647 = 1.8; 218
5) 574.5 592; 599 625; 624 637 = -0.4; 209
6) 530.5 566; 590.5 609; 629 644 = 0.8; 214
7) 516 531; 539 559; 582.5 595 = 0.6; 215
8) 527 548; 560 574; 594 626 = 0.2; 215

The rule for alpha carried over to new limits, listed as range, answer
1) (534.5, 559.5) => 211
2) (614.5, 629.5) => 218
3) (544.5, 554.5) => 205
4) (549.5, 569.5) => 211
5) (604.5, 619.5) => 214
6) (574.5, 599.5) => 195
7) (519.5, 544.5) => 218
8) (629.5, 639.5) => 213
